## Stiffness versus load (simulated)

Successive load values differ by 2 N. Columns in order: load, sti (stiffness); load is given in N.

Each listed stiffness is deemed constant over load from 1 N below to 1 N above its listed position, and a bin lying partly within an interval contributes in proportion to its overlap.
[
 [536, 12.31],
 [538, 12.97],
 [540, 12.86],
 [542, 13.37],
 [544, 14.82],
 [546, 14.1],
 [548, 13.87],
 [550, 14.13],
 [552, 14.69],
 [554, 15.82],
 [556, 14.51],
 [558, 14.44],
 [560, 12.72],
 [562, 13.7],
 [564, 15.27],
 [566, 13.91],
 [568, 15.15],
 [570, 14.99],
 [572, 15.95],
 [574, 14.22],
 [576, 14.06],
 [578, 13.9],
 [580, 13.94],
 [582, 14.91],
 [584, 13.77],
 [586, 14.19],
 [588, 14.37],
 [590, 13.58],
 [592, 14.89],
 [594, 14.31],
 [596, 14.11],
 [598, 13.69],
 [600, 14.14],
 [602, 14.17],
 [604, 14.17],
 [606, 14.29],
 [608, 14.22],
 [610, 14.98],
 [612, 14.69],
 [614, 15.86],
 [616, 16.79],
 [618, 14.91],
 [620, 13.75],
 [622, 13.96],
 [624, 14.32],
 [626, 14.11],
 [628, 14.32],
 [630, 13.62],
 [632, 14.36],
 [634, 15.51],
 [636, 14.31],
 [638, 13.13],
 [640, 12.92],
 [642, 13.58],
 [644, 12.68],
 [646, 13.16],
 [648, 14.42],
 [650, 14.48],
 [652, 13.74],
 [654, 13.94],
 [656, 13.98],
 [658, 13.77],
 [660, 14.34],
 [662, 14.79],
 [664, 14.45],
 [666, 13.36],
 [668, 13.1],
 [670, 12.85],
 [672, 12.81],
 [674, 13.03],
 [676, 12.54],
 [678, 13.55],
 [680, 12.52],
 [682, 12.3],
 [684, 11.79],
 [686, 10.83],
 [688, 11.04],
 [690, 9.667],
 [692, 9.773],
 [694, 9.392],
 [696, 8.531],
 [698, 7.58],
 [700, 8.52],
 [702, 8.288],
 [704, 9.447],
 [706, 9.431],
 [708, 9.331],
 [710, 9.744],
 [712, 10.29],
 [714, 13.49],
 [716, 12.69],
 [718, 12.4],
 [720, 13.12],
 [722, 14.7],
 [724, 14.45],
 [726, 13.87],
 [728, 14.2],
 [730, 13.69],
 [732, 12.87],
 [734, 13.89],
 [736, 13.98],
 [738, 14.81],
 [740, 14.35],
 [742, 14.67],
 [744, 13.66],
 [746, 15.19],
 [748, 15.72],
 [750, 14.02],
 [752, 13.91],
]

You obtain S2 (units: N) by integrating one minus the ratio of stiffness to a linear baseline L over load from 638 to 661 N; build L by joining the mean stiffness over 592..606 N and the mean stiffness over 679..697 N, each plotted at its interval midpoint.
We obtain -2.92 N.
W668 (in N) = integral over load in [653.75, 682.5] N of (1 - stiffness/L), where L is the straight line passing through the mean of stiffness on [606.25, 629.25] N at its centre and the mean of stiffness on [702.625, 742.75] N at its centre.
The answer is 0.7 N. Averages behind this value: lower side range 14.7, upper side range 12.7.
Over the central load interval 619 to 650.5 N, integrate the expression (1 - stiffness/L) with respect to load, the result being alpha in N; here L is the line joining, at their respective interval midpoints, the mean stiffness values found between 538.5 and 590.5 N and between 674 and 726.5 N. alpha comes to -3.13 N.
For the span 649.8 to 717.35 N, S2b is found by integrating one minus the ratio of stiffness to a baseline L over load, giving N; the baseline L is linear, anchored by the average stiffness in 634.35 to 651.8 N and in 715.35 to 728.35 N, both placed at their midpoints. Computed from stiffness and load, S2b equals 9.6 N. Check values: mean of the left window 13.7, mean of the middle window 11.7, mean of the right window 13.6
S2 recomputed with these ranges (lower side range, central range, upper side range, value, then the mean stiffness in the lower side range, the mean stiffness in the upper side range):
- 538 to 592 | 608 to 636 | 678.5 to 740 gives -3.08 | 14.3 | 11.6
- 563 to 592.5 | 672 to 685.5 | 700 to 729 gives -0.15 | 14.5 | 11.7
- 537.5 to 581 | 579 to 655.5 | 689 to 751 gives -4.15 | 14.3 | 12.1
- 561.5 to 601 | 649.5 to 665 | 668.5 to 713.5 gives -3.13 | 14.4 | 10.7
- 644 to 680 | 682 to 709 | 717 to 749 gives 8.24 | 13.6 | 14.1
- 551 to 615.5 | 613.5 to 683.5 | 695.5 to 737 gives -3.97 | 14.4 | 11.7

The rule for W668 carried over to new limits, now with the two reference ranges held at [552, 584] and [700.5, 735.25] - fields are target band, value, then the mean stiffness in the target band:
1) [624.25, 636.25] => -0.8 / 14.4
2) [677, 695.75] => 2.2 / 11.1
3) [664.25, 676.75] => -0.2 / 13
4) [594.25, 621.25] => -1.5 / 14.6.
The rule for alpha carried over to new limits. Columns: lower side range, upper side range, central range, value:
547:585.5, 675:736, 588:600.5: -0.3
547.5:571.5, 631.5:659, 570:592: 0.0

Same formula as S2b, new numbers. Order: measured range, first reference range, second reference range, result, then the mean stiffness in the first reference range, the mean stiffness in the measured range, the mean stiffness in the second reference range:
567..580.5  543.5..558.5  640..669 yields -0.2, 14.5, 14.6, 13.8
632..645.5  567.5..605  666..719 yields -1.1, 14.3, 13.7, 11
